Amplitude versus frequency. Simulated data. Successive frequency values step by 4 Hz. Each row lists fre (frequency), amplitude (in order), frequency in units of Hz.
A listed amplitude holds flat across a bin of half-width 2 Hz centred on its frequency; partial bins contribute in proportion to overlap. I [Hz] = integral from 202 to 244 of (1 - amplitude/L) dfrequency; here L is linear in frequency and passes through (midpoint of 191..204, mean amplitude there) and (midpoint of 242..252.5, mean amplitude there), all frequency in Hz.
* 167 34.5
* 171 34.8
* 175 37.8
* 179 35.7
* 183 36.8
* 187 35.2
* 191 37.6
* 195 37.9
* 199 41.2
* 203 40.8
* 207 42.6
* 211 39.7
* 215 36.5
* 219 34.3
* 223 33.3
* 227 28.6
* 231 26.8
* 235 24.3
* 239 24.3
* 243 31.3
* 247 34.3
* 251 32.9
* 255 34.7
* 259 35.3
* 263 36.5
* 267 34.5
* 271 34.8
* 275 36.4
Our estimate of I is 4.12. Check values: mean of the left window 39.5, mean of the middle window 32.8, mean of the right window 33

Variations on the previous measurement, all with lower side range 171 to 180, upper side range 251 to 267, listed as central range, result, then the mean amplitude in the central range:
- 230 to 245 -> 3.7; 26.7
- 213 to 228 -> 0.9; 33.5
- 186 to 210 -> -2.2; 39.4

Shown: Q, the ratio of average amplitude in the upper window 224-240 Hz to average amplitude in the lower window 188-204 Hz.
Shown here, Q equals 0.7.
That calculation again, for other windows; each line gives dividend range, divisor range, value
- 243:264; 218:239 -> 1.19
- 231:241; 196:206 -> 0.61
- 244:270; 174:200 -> 0.93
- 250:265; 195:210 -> 0.85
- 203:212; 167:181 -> 1.15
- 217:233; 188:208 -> 0.78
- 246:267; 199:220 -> 0.89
